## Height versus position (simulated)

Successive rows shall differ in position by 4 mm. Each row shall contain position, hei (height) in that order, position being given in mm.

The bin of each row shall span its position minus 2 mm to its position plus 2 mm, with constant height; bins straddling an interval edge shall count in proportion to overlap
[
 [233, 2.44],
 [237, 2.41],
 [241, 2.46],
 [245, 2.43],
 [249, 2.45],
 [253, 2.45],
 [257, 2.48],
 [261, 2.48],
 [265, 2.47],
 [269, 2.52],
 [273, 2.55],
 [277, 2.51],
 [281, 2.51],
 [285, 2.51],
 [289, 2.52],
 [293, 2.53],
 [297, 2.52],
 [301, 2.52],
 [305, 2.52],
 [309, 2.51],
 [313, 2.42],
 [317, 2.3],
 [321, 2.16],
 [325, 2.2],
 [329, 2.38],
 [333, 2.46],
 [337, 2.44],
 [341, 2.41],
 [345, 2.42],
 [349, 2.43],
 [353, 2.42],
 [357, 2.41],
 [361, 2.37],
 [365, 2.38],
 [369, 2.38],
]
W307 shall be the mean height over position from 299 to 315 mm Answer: 2.49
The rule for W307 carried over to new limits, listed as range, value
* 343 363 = 2.41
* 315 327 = 2.22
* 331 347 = 2.43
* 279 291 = 2.51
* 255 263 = 2.48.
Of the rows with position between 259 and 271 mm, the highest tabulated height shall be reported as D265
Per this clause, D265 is 2.52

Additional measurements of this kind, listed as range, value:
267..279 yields 2.55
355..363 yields 2.41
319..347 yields 2.46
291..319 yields 2.53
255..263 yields 2.48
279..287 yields 2.51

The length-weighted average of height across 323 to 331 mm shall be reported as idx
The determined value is 2.29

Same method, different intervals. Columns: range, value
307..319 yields 2.41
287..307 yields 2.52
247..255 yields 2.45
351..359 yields 2.42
